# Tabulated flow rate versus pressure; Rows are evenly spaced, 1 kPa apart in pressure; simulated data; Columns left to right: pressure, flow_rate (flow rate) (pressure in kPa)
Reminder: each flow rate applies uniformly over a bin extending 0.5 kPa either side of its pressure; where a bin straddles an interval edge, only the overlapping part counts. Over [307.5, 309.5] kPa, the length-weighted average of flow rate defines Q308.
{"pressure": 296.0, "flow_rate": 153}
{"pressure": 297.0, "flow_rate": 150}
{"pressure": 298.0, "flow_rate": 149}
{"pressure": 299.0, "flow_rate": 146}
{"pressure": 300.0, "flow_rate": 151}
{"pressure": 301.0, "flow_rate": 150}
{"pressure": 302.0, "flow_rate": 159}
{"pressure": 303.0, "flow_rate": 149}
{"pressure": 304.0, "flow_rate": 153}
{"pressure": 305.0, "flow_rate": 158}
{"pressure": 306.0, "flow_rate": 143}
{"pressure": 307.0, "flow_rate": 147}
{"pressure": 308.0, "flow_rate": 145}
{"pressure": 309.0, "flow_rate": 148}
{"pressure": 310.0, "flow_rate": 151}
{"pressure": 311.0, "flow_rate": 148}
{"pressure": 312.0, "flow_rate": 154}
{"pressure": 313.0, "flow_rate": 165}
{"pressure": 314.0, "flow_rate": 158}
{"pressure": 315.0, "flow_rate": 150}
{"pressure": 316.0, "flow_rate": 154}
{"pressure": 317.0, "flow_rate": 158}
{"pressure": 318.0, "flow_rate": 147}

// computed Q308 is 146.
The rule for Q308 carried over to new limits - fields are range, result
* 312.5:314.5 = 162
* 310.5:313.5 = 156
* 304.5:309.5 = 148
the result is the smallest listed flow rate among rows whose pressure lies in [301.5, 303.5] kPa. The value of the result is 149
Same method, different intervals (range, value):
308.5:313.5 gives 148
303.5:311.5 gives 143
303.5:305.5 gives 153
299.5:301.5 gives 150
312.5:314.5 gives 158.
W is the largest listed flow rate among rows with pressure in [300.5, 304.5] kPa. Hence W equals 159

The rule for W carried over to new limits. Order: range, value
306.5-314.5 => 165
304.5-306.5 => 158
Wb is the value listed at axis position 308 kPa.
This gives 145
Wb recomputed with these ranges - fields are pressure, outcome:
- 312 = 154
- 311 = 148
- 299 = 146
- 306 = 143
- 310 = 151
